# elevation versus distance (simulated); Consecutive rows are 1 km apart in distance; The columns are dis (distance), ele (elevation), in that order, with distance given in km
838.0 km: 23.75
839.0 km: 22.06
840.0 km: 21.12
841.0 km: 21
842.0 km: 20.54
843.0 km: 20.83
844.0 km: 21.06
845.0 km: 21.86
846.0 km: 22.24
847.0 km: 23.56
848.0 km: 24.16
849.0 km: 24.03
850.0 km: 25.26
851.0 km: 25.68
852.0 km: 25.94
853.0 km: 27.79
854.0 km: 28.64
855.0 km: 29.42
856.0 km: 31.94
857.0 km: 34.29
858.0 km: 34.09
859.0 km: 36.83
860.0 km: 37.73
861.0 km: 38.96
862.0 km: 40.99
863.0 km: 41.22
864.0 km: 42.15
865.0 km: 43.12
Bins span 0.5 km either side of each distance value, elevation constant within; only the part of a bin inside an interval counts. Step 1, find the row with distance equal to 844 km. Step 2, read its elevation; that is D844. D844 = 21.06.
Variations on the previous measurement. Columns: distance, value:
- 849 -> 24.03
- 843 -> 20.83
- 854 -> 28.64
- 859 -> 36.83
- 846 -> 22.24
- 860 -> 37.73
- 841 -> 21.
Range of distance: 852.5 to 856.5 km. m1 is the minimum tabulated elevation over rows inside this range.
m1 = 27.79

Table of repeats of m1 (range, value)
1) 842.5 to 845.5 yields 20.83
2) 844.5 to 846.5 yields 21.86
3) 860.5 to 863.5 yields 38.96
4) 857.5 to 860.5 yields 34.09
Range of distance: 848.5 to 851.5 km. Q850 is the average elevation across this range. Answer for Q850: 25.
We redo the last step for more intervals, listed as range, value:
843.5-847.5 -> 22.2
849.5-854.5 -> 26.7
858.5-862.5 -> 38.6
